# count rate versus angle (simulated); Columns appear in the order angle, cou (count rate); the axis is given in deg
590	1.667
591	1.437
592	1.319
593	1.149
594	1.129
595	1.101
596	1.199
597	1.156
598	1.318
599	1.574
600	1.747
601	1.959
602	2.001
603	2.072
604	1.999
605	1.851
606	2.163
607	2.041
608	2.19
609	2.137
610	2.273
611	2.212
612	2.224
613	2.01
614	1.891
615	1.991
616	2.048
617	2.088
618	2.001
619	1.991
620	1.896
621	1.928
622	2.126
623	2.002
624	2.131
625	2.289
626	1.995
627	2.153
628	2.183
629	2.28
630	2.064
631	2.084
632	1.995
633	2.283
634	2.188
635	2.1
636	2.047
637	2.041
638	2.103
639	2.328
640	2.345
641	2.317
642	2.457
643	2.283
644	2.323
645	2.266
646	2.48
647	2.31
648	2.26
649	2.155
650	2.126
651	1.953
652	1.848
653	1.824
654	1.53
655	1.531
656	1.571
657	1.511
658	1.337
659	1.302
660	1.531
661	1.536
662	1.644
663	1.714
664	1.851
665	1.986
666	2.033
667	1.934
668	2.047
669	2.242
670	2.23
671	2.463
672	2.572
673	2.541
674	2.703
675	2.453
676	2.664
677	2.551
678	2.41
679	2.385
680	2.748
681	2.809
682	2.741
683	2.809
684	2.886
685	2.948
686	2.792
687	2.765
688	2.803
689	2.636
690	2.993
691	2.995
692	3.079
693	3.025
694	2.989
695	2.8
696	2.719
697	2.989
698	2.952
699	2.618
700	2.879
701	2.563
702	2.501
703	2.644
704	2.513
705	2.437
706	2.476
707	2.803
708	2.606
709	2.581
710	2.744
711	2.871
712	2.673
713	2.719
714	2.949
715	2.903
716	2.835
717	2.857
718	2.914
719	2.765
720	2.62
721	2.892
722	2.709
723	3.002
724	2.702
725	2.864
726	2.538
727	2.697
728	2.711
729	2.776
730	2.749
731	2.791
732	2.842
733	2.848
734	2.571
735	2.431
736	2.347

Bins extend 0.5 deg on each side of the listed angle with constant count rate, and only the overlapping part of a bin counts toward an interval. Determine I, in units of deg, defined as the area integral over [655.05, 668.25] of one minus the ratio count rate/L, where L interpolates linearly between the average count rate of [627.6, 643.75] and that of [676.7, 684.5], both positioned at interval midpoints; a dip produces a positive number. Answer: 4.2 deg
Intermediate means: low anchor 2.2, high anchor 2.67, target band 1.68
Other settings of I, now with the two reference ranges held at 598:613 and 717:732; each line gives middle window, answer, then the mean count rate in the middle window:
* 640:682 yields 4.4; 2.12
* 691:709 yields -0.9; 2.74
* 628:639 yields 0.3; 2.13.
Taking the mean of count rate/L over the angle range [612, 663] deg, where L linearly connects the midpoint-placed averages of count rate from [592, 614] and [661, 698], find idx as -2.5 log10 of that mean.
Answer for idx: 0.05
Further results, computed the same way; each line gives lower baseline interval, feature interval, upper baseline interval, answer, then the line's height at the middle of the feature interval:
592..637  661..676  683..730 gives 0.13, 2.43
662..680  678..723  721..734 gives -0.10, 2.53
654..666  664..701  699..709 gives -0.24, 2.12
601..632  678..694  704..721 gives -0.11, 2.55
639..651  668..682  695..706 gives -0.01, 2.5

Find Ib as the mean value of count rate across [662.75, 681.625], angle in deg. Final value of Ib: 2.34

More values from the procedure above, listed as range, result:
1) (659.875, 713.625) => 2.56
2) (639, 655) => 2.15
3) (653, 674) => 1.87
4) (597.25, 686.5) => 2.12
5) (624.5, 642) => 2.17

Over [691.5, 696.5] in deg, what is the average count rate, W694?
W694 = 2.92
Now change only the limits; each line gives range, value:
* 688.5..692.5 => 2.93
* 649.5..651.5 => 2.04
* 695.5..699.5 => 2.82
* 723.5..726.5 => 2.7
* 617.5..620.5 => 1.96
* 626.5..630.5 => 2.17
